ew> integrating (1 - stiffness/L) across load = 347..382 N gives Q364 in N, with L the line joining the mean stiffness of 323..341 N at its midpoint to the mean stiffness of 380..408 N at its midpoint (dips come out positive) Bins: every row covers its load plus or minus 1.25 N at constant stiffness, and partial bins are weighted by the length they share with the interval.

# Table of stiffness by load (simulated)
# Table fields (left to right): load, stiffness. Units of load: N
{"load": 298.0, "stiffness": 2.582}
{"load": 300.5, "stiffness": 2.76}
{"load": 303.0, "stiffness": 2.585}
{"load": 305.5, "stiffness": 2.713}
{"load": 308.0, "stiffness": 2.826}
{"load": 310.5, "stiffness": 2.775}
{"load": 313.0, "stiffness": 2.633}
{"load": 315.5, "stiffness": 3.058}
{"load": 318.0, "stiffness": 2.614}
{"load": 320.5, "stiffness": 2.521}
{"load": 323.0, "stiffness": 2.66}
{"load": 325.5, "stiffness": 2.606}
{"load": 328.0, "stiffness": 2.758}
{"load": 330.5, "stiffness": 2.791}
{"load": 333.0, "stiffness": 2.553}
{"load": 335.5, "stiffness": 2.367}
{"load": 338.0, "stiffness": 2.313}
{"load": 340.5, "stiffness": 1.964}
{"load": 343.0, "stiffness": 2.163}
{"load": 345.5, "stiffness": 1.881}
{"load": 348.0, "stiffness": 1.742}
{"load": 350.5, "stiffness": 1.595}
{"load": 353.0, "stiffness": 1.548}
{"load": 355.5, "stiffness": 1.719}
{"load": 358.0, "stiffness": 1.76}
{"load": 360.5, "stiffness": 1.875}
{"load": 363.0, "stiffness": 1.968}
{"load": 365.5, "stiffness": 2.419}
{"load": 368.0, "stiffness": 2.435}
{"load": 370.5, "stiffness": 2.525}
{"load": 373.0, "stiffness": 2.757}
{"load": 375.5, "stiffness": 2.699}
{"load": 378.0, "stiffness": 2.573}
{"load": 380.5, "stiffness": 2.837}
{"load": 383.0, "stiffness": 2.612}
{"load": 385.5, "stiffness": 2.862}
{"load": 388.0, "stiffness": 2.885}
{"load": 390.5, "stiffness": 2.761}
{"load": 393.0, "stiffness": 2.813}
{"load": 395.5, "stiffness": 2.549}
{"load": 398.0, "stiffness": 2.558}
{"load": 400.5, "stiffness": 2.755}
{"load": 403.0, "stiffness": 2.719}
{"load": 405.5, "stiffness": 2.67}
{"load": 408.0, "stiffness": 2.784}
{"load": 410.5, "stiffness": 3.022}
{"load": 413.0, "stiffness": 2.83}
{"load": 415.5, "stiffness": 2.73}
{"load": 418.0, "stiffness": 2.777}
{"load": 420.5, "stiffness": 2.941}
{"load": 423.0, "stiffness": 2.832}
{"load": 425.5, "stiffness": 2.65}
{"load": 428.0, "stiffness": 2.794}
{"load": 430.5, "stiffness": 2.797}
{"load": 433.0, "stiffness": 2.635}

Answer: 6.0 N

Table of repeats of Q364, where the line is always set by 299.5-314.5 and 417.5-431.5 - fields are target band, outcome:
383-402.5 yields 0.3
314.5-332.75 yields 0.2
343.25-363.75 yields 7.3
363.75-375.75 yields 1.0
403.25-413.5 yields -0.1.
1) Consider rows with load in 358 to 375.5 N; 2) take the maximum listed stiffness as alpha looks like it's 2.757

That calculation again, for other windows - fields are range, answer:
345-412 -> 3.022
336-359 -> 2.313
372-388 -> 2.885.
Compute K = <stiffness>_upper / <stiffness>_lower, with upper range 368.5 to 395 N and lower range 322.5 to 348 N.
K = 1.1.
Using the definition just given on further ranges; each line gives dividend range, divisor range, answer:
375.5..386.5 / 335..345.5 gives 1.26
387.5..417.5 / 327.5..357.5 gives 1.32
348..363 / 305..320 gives 0.63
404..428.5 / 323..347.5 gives 1.18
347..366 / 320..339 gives 0.70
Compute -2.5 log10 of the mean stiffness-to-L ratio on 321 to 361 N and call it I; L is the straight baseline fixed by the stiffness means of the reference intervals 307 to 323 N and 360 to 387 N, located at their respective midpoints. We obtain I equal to 0.22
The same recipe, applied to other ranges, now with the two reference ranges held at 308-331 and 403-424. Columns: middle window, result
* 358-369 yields 0.29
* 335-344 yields 0.24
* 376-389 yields 0.01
